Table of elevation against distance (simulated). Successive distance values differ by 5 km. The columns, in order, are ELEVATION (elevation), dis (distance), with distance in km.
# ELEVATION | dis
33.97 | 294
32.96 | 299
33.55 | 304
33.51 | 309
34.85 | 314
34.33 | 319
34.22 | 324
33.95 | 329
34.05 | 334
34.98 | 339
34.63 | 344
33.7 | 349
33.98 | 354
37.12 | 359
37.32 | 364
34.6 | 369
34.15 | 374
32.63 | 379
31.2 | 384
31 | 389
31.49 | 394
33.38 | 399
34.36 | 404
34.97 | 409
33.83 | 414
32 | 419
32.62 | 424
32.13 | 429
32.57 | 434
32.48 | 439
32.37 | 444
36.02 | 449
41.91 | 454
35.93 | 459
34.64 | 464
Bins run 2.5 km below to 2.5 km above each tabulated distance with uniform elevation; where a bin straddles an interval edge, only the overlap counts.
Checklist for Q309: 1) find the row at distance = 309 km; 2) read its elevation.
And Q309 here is 33.51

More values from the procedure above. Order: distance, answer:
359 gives 37.12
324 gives 34.22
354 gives 33.98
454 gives 41.91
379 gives 32.63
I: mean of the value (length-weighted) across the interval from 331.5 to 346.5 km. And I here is 34.6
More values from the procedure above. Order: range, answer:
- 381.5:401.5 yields 31.8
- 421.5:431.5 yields 32.4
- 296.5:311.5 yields 33.3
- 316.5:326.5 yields 34.3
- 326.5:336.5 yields 34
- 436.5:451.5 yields 33.6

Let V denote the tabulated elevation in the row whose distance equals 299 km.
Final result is 32.96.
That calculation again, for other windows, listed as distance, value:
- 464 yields 34.64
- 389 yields 31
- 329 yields 33.95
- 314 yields 34.85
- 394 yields 31.49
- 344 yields 34.63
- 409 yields 34.97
